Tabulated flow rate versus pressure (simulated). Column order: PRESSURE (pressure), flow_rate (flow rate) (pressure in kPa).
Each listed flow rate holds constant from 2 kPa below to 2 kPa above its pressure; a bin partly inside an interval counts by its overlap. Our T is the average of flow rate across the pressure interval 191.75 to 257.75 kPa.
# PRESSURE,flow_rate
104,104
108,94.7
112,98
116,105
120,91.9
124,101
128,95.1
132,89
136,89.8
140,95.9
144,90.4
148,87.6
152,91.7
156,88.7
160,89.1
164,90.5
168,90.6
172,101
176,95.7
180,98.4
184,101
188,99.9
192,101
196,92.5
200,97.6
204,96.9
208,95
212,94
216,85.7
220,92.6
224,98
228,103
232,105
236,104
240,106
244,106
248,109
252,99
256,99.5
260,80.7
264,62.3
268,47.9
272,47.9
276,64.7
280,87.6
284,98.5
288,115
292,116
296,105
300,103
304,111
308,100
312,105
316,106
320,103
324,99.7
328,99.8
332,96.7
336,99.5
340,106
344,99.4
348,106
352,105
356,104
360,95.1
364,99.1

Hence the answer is 99.1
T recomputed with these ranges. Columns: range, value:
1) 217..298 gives 92.3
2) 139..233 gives 95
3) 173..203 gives 98.1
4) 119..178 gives 92.5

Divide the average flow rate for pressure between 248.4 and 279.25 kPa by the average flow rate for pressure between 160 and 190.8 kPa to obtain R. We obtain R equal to 0.77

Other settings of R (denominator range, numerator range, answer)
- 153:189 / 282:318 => 1.13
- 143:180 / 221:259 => 1.11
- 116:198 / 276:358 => 1.09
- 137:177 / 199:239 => 1.06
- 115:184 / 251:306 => 0.94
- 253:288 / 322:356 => 1.32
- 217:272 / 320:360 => 1.11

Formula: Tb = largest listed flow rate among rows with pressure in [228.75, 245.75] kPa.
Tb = 106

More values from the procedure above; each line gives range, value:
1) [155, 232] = 105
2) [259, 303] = 116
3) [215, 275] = 109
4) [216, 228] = 103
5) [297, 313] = 111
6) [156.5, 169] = 90.6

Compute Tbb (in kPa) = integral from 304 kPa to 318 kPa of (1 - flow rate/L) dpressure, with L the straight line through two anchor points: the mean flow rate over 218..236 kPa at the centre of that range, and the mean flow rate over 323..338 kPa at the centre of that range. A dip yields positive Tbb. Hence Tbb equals -0.8 kPa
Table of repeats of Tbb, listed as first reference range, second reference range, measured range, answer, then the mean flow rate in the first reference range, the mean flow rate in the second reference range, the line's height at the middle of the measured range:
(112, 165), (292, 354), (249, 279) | 7.9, 93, 103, 100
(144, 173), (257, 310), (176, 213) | -3.0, 90.9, 87.9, 90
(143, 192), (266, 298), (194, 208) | -0.6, 94.1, 85.3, 91.5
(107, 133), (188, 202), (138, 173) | 2.0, 96.7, 97.4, 97.1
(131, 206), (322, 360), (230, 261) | -1.4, 94.1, 101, 97.4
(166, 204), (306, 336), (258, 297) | 7.1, 97.5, 101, 100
